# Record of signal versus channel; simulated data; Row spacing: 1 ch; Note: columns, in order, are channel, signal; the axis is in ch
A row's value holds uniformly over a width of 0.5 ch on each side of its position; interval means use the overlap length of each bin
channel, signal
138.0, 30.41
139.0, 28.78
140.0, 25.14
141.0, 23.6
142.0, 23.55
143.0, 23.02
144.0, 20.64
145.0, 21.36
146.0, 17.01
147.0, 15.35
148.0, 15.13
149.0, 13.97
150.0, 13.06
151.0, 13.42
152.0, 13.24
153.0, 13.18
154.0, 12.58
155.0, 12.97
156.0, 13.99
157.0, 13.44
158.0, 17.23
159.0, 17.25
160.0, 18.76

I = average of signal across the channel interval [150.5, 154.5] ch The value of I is 13.1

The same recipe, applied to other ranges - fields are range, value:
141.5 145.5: 22.1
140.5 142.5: 23.6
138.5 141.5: 25.8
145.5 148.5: 15.8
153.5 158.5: 14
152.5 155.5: 12.9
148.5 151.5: 13.5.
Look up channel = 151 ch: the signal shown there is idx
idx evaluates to 13.42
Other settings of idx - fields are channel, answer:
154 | 12.58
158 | 17.23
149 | 13.97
